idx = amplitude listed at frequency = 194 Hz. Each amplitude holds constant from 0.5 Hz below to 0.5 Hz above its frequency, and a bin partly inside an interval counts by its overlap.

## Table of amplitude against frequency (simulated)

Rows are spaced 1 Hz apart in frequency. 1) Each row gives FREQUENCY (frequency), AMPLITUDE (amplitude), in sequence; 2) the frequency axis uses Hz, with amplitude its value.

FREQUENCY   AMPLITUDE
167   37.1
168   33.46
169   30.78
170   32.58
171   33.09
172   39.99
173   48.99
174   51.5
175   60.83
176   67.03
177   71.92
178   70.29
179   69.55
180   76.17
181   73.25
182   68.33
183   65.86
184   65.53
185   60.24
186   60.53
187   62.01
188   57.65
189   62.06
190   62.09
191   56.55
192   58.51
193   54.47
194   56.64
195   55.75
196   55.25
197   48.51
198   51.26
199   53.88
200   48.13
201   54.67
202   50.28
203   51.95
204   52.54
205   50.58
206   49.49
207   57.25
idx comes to 56.64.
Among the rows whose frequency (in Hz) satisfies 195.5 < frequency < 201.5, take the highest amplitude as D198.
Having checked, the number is 55.25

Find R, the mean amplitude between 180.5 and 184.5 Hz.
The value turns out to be 68.2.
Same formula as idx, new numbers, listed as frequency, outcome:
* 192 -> 58.51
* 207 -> 57.25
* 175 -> 60.83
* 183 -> 65.86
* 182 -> 68.33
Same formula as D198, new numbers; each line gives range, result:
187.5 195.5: 62.09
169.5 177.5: 71.92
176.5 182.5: 76.17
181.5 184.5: 68.33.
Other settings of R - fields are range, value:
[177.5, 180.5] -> 72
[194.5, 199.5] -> 52.9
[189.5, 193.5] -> 57.9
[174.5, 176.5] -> 63.9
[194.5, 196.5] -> 55.5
